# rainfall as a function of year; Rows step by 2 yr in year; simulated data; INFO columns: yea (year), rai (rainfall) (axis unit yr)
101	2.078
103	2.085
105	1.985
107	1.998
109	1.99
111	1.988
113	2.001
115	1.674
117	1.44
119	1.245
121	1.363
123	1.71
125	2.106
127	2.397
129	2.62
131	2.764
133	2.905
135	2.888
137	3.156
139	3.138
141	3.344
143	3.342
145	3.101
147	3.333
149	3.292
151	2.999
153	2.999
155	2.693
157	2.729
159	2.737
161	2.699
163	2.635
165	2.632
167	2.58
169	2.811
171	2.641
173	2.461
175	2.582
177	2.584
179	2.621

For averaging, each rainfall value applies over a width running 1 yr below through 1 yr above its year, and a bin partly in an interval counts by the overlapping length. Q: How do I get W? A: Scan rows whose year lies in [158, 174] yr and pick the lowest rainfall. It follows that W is 2.461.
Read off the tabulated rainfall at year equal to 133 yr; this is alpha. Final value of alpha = 2.905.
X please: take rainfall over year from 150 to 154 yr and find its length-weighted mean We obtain 3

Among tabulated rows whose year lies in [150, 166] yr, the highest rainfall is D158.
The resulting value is 2.999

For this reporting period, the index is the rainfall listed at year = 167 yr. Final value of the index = 2.58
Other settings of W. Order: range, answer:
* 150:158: 2.693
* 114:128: 1.245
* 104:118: 1.44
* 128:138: 2.62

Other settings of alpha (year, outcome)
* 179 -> 2.621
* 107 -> 1.998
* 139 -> 3.138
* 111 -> 1.988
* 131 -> 2.764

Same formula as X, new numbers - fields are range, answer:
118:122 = 1.3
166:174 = 2.62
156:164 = 2.7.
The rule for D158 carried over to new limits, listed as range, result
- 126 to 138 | 3.156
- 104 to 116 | 2.001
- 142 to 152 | 3.342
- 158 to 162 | 2.737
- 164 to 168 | 2.632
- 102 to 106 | 2.085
